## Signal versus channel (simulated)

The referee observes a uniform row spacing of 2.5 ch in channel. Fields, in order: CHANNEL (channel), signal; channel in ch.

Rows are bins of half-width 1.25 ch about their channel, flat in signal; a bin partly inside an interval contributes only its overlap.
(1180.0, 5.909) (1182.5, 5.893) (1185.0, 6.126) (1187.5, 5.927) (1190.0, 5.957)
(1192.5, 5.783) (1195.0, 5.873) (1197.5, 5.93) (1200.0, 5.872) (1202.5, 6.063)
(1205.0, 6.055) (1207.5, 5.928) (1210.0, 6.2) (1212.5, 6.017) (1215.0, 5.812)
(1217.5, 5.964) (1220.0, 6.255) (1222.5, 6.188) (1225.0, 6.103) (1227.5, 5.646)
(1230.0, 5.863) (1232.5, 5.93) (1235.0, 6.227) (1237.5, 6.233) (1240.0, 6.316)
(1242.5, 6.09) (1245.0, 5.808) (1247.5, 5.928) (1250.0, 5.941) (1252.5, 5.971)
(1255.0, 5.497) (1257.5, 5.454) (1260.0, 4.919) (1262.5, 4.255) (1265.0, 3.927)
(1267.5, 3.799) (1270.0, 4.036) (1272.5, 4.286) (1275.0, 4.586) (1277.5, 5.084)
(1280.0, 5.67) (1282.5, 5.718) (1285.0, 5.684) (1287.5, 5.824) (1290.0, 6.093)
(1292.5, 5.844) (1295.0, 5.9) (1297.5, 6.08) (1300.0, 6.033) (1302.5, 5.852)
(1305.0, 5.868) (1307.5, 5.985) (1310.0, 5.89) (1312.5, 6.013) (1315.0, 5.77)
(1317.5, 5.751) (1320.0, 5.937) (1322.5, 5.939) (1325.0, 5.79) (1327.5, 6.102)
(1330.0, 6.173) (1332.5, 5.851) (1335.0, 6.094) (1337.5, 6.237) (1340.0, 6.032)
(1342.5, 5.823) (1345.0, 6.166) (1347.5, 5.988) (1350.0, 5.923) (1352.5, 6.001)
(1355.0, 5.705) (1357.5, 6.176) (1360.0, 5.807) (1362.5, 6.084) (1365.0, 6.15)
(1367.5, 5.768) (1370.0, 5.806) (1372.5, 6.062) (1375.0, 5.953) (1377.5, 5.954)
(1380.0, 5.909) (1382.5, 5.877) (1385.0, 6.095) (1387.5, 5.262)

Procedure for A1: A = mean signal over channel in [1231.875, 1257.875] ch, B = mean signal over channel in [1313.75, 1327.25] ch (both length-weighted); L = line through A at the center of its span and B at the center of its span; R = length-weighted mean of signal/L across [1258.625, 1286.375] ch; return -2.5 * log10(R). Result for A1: 0.24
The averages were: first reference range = 5.96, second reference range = 5.86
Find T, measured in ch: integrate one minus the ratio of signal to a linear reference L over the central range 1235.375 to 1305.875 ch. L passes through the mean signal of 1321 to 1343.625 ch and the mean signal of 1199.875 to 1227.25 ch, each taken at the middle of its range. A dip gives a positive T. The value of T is 6.55 ch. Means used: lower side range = 6.03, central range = 5.46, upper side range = 6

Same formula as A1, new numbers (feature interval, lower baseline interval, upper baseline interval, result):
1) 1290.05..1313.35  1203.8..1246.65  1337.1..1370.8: 0.009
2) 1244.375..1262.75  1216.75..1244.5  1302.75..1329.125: 0.094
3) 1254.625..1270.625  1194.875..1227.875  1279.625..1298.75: 0.290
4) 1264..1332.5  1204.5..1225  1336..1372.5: 0.086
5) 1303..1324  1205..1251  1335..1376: 0.019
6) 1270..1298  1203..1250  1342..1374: 0.106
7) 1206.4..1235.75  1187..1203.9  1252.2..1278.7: -0.105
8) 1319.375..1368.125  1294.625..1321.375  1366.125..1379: -0.014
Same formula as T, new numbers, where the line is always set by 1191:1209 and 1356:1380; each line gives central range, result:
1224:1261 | 0.47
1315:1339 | -0.07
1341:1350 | -0.03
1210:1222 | -0.21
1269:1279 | 2.37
